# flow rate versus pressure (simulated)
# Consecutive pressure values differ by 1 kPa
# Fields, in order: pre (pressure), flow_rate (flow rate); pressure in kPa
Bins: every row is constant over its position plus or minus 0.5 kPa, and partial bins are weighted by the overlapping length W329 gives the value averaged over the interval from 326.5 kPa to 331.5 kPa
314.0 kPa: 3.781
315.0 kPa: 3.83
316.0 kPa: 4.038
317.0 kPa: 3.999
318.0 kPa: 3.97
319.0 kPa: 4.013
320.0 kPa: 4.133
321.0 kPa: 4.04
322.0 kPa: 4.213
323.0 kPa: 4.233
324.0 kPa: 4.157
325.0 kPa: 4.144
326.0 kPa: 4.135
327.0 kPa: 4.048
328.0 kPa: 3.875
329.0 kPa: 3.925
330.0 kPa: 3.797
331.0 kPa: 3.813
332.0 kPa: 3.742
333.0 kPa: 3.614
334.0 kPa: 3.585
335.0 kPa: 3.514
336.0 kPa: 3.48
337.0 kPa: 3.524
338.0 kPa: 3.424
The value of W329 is 3.89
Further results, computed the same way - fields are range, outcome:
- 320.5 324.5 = 4.16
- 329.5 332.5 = 3.78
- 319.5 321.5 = 4.09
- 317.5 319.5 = 3.99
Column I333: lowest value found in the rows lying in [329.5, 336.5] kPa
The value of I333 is 3.48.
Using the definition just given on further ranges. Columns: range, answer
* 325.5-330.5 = 3.797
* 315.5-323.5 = 3.97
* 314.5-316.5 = 3.83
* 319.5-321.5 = 4.04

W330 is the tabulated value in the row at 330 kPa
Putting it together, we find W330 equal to 3.797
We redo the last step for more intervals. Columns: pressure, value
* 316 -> 4.038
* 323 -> 4.233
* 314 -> 3.781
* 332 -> 3.742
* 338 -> 3.424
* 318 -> 3.97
